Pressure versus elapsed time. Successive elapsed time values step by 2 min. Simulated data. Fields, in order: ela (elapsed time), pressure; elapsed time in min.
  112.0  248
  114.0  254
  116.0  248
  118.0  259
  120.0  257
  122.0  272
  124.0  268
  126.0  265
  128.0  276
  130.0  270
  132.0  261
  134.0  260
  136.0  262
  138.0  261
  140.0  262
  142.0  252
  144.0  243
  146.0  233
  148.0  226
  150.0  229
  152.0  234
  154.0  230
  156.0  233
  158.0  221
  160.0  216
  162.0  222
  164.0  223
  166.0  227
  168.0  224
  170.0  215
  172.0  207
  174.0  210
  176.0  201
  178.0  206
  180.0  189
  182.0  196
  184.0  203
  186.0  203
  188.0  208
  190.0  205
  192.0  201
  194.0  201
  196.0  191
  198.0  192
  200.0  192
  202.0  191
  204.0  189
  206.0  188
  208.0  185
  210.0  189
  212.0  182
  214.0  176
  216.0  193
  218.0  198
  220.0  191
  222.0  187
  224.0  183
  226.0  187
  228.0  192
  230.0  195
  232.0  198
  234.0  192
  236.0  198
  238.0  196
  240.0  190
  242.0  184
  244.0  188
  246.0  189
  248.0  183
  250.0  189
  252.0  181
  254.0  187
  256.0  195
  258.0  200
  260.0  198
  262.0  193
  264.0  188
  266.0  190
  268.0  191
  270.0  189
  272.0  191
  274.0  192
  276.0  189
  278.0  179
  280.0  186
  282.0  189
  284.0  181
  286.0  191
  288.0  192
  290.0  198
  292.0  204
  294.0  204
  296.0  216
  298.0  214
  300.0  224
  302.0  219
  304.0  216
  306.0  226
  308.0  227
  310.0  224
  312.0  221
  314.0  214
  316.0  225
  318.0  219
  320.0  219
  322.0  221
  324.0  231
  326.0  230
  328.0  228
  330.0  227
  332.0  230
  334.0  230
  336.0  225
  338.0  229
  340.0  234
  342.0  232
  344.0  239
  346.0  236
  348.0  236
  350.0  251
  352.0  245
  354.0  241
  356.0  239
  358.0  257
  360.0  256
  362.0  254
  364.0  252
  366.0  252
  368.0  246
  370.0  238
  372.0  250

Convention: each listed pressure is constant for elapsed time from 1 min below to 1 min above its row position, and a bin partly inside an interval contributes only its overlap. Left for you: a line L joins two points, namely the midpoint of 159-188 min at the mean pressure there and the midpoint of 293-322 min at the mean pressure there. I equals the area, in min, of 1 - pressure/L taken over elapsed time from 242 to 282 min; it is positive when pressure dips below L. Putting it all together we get 5.0 min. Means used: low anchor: 210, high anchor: 219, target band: 189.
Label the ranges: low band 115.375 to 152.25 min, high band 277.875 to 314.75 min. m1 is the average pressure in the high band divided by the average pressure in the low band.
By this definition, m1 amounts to 0.8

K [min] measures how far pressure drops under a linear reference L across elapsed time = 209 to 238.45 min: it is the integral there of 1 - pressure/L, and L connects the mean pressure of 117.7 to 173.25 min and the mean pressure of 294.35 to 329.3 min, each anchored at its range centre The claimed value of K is 5.4 min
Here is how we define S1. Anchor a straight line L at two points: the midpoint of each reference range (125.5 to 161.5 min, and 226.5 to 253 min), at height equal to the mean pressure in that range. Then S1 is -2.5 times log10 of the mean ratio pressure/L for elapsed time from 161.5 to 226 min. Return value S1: 0.10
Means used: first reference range 246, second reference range 190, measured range 199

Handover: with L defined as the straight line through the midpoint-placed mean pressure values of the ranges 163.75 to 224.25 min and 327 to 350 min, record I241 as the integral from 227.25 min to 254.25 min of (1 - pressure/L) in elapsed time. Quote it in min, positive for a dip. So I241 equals 2.4 min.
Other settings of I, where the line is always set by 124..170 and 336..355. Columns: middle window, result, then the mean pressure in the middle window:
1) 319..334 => 0.7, 227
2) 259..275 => 3.2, 192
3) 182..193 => 1.7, 203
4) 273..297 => 4.6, 193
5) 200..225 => 5.5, 188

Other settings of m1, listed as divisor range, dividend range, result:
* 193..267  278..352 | 1.15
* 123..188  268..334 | 0.91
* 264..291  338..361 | 1.28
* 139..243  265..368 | 1.07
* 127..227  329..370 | 1.12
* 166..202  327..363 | 1.17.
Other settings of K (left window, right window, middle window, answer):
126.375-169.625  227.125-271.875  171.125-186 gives 1.60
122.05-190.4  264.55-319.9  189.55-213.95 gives 3.41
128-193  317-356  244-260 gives 2.78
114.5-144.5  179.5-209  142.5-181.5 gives 1.34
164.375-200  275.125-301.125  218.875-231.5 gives 0.76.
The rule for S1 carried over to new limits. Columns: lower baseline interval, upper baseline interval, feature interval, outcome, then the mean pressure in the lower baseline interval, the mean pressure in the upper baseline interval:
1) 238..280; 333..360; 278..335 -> 0.01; 189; 239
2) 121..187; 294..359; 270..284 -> 0.22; 233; 229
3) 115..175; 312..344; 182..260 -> 0.22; 242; 226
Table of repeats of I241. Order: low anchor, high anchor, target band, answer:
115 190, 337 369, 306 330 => 1.81 min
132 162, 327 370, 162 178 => 1.67 min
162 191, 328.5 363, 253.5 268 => 1.99 min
